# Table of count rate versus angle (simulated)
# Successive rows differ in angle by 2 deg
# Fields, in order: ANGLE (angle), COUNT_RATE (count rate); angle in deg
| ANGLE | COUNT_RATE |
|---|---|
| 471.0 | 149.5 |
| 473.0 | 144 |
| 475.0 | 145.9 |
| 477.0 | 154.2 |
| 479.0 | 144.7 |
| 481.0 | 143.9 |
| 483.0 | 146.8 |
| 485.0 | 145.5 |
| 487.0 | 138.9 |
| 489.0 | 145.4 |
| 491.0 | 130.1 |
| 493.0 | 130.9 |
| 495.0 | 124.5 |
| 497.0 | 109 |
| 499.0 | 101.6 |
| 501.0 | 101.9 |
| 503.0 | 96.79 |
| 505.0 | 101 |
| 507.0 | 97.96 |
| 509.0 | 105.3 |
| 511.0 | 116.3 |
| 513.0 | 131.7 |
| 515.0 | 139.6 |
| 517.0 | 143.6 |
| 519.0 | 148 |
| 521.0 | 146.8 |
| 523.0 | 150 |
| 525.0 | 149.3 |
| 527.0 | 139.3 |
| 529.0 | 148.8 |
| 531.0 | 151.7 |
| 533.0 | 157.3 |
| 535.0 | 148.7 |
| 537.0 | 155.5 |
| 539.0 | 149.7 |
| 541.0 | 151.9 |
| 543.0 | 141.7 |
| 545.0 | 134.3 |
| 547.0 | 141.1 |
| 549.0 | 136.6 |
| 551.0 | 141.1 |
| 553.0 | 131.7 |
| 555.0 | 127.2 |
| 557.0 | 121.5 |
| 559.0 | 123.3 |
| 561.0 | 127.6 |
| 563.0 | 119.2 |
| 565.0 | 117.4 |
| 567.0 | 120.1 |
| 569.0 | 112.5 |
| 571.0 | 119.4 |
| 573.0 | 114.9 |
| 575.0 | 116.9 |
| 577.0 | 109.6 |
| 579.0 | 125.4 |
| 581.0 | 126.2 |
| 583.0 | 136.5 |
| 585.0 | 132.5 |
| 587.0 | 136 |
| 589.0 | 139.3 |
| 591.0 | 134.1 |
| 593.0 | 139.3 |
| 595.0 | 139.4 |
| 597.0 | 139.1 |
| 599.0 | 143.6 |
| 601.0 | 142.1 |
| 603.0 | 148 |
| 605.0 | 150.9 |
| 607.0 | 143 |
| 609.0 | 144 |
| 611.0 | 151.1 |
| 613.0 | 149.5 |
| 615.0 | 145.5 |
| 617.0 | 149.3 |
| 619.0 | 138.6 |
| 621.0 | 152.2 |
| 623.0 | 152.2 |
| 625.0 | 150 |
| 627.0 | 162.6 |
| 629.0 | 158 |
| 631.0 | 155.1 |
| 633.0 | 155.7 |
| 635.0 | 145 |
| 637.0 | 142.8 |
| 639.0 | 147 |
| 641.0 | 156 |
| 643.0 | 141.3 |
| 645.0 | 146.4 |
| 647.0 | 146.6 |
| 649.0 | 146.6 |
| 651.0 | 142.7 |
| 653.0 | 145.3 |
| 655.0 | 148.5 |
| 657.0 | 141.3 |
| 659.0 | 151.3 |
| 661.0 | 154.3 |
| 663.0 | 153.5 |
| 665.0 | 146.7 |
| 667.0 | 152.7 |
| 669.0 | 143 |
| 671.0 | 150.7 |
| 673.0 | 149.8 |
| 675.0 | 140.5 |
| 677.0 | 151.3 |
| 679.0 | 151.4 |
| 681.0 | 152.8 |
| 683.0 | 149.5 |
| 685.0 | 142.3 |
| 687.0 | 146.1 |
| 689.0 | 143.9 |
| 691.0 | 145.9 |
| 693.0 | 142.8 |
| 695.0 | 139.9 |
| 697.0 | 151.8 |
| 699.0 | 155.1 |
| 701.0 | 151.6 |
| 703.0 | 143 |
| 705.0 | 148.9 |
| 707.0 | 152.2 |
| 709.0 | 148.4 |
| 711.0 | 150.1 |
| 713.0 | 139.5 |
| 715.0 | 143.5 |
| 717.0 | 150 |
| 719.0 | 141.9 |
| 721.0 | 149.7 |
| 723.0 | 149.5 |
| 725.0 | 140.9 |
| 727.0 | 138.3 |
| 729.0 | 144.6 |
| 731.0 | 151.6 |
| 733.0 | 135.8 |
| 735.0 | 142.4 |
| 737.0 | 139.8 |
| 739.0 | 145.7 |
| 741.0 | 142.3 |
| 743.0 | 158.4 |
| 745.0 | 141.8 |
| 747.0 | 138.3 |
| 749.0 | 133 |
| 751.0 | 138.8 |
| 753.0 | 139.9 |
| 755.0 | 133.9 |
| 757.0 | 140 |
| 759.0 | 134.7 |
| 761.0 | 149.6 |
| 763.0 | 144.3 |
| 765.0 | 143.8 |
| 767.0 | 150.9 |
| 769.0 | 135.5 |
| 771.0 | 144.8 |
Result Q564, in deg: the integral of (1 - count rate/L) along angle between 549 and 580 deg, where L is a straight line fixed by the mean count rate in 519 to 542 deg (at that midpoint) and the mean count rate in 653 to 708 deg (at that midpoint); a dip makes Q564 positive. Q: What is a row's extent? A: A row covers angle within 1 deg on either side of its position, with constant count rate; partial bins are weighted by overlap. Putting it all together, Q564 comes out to 5.6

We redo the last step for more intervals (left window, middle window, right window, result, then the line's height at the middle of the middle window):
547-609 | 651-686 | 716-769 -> -2.8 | 138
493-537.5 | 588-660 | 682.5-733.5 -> -4.0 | 139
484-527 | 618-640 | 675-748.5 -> -2.0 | 138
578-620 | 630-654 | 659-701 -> -0.5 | 145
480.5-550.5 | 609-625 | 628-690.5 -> -0.4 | 144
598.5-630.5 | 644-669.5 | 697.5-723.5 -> 0.1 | 149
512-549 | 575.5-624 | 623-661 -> 2.6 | 148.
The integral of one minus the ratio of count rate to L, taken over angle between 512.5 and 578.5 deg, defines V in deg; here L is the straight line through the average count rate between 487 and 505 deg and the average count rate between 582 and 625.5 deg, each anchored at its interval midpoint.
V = -3.2 deg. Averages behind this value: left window 118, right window 143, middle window 135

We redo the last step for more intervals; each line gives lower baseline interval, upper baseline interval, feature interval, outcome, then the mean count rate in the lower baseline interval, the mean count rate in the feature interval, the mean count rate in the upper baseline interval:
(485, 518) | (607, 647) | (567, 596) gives 2.5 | 120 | 127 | 149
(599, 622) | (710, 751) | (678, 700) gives -0.4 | 147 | 147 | 144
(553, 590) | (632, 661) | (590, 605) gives -1.1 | 124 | 141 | 147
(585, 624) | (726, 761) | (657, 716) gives -2.3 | 144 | 148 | 141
